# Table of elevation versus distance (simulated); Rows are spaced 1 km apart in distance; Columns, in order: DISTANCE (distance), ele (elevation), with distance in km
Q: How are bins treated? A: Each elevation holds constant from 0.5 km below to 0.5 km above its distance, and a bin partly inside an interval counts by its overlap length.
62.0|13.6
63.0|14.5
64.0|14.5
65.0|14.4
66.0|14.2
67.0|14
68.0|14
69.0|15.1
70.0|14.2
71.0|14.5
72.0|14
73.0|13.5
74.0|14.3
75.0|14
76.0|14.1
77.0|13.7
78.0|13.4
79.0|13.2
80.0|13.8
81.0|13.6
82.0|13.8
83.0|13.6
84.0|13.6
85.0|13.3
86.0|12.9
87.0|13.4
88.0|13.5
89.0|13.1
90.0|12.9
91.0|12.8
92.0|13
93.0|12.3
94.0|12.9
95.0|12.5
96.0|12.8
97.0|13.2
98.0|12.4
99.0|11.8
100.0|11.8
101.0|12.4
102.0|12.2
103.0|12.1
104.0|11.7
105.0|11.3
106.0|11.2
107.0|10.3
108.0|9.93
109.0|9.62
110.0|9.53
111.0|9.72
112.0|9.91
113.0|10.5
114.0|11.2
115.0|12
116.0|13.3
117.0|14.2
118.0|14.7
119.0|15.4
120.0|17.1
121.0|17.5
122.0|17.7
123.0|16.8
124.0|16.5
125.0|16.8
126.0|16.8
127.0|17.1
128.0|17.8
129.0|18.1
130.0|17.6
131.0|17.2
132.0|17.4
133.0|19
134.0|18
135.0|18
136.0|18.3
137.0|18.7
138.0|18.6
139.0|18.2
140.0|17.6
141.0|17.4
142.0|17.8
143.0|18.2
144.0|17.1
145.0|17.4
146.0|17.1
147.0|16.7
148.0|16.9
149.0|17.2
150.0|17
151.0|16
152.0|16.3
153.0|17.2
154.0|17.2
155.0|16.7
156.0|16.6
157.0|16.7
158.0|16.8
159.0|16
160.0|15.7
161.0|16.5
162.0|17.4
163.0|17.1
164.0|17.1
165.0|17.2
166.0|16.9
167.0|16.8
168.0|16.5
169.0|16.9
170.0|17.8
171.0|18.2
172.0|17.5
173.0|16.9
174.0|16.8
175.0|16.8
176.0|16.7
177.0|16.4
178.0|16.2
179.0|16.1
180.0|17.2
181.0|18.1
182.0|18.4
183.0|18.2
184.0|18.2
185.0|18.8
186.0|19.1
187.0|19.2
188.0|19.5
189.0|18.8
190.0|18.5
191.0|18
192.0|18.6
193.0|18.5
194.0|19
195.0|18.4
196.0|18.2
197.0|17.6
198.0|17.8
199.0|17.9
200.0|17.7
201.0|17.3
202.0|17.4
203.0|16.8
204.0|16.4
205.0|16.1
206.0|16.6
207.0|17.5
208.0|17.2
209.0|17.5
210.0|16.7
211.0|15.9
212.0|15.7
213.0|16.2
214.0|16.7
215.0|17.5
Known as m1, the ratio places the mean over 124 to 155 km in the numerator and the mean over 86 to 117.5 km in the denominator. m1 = 1.46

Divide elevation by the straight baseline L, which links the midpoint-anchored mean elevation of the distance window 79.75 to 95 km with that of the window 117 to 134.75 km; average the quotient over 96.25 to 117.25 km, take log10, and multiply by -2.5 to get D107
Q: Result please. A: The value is 0.30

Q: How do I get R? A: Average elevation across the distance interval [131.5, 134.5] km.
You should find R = 18.1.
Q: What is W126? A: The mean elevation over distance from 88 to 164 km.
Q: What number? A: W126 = 15.1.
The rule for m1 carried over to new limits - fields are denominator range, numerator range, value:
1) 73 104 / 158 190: 1.33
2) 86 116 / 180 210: 1.52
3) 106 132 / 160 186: 1.21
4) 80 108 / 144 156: 1.34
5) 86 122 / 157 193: 1.40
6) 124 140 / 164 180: 0.95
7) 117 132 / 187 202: 1.08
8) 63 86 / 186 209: 1.28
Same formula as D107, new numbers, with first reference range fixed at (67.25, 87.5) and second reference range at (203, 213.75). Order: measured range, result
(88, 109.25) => 0.18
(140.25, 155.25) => -0.12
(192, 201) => -0.11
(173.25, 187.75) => -0.10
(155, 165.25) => -0.08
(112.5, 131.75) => -0.07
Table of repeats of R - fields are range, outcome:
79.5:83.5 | 13.7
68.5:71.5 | 14.6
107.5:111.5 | 9.7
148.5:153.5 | 16.7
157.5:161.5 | 16.2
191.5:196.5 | 18.5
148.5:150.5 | 17.1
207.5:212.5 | 16.6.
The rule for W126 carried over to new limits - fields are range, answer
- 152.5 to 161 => 16.6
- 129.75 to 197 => 17.5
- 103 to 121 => 12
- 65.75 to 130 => 13.5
